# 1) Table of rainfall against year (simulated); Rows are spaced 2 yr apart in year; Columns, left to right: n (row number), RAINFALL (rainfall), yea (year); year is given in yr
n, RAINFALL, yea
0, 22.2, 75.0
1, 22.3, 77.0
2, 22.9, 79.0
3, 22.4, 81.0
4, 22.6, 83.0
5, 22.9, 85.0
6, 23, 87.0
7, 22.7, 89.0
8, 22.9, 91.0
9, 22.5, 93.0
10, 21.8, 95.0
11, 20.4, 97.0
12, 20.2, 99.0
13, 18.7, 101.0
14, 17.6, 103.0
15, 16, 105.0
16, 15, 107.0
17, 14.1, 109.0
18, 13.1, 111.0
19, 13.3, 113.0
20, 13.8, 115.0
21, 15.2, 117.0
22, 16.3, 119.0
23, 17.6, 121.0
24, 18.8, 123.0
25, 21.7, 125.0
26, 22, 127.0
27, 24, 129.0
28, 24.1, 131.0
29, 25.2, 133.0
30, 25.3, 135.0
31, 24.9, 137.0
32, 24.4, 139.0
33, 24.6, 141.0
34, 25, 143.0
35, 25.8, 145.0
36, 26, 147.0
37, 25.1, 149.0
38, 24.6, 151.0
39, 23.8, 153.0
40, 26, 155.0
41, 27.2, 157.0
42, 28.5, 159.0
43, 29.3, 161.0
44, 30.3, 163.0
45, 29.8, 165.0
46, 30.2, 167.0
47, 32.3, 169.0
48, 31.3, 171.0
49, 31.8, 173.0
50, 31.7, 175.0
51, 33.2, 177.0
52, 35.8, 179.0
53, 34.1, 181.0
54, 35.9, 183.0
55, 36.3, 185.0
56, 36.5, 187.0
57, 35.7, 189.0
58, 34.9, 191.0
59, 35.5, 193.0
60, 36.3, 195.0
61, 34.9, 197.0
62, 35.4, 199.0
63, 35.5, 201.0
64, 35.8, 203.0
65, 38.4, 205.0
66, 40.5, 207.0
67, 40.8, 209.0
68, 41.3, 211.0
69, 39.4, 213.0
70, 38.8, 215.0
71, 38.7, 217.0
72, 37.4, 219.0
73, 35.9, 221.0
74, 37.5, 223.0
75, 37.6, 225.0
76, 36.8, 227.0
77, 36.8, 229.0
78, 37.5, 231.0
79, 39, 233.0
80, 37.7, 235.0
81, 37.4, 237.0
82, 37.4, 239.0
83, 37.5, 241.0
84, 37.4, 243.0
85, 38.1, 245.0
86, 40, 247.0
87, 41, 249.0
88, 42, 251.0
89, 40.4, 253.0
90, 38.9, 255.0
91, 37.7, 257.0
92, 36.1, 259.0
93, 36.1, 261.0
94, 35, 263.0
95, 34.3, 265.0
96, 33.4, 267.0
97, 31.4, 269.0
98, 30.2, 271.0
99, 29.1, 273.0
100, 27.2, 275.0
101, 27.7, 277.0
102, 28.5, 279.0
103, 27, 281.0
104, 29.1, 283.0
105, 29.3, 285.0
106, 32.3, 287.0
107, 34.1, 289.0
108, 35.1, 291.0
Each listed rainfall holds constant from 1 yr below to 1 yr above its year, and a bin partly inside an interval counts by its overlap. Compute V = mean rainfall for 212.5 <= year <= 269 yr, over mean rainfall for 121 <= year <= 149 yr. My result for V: 1.6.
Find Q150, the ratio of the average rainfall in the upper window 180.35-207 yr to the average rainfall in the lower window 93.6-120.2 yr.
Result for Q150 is 2.16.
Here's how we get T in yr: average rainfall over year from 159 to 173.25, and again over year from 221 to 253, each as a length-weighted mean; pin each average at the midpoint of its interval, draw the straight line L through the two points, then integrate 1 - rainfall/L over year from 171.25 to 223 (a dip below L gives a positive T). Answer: -3.8 yr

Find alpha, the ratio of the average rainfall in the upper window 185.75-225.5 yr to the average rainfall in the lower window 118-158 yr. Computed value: 1.58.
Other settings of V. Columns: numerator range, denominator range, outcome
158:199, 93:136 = 1.76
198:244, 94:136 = 2.02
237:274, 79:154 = 1.73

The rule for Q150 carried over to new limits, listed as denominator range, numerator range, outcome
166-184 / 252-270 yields 1.09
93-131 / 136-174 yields 1.52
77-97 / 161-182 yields 1.42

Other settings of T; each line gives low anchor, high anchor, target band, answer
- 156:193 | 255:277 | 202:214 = -2.42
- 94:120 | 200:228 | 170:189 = -1.78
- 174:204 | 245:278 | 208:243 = -2.91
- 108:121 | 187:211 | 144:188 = -3.23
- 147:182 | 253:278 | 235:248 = -2.19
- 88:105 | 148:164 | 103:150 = 6.91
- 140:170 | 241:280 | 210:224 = -2.91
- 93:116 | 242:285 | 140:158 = -2.94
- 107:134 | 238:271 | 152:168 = -2.88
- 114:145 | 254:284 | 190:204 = -4.59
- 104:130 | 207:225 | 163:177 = -1.28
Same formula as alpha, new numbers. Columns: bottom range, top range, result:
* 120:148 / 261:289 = 1.30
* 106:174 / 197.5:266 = 1.61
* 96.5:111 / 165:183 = 1.91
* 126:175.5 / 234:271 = 1.38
